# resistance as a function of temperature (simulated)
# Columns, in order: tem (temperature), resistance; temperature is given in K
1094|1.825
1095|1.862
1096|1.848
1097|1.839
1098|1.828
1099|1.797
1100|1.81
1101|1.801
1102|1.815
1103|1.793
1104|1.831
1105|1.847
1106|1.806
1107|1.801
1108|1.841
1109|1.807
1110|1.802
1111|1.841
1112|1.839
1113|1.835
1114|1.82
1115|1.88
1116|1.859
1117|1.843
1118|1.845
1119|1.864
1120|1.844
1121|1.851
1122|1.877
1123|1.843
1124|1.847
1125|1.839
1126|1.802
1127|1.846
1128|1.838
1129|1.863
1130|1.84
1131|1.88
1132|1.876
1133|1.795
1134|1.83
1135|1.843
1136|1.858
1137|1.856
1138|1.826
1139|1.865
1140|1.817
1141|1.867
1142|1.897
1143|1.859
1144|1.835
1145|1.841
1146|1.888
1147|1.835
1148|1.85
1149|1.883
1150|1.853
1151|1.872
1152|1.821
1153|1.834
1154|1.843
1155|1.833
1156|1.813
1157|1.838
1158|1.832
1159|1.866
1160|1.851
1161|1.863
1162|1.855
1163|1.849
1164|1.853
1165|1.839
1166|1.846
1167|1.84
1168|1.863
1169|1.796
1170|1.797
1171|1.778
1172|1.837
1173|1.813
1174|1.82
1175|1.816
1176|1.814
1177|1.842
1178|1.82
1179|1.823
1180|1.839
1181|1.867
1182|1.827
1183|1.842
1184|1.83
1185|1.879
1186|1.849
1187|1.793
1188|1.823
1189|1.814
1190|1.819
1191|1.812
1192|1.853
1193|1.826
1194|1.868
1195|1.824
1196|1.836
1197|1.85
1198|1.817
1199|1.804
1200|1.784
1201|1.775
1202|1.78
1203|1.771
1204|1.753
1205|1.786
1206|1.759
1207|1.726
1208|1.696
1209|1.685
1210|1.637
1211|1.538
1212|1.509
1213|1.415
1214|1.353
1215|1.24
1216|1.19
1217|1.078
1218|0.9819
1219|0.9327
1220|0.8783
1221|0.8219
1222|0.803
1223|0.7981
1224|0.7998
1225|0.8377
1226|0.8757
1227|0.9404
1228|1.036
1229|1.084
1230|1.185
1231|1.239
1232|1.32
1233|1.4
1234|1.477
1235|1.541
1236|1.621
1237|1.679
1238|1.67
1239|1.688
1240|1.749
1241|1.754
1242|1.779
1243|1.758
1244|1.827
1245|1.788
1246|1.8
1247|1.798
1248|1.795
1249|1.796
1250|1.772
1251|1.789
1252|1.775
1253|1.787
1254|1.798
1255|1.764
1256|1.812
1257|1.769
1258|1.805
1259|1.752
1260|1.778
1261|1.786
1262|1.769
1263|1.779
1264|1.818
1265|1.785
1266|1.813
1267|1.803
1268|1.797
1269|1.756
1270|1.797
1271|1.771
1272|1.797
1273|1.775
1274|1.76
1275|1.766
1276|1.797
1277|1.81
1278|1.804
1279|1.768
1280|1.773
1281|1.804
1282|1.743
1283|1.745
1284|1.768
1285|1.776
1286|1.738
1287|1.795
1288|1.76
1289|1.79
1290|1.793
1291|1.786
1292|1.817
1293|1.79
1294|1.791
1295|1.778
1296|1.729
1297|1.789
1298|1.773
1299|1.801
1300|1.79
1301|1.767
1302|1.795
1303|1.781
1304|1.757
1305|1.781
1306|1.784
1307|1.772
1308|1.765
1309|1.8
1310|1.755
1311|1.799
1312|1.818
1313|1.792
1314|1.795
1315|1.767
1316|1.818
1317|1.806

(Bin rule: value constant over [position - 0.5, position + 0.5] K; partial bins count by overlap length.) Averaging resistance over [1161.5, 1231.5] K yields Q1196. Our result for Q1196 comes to 1.59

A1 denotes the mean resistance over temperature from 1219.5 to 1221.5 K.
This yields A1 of 0.85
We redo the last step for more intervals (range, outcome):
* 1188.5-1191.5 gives 1.82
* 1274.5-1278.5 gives 1.79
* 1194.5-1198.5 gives 1.83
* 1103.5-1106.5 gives 1.83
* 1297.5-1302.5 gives 1.79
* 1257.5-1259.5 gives 1.78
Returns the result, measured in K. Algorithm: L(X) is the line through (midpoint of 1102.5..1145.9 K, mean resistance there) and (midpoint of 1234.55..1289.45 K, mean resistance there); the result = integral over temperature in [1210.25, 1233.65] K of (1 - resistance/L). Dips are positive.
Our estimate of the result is 8.94 K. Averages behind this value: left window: 1.84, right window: 1.77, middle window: 1.11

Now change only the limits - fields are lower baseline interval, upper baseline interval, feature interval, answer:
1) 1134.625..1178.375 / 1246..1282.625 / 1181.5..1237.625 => 9.90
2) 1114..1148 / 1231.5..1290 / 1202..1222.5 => 4.60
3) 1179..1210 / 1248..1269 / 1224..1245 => 4.40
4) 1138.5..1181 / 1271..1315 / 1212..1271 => 9.68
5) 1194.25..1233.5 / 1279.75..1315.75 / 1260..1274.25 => -1.35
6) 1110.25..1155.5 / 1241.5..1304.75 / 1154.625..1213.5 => 0.86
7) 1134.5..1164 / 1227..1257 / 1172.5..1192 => -0.67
